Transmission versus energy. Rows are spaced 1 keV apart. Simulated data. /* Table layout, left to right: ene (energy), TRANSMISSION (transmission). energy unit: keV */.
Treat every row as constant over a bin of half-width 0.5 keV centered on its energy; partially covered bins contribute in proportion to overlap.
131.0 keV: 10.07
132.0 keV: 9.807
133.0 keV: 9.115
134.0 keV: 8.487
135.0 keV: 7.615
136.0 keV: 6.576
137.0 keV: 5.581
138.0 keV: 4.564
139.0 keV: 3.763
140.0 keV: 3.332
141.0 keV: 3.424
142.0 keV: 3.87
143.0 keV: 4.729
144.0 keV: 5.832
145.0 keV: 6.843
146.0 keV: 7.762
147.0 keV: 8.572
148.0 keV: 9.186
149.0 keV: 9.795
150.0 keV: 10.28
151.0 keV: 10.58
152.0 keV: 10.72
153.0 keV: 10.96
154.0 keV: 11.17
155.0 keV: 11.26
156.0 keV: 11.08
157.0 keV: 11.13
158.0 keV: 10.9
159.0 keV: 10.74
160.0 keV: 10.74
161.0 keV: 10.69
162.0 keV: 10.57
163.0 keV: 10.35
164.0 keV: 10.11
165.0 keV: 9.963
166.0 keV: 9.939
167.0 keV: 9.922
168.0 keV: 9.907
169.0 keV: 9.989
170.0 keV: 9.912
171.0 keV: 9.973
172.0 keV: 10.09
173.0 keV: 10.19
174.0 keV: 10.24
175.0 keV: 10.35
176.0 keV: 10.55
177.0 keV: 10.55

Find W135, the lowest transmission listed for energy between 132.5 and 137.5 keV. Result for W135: 5.581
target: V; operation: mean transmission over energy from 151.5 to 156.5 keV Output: 11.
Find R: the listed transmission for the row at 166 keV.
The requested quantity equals 9.939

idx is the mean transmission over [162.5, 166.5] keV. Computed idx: 10.1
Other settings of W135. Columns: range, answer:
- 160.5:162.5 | 10.57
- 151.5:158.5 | 10.72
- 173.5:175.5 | 10.24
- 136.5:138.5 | 4.564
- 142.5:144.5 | 4.729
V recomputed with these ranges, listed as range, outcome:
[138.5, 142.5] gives 3.6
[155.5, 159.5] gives 11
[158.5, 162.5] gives 10.7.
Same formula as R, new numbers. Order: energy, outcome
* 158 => 10.9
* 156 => 11.08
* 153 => 10.96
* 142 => 3.87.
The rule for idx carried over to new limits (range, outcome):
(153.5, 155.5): 11.2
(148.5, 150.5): 10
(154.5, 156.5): 11.2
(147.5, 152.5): 10.1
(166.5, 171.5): 9.94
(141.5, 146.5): 5.81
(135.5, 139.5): 5.12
